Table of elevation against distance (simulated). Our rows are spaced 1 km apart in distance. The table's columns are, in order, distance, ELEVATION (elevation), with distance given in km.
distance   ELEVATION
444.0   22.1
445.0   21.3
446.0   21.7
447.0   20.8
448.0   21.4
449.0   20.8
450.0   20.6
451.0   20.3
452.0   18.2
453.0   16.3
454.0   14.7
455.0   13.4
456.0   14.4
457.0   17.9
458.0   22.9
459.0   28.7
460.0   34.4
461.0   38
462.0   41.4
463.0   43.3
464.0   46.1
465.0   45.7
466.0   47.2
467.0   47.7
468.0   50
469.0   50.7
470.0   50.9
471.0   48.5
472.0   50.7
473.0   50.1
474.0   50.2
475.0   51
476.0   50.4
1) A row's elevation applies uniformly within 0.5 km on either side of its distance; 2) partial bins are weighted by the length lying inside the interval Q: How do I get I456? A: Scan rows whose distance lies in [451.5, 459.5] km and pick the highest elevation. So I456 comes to 28.7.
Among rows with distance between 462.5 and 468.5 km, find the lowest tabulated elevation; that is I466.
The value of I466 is 43.3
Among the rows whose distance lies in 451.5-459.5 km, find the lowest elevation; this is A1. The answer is 13.4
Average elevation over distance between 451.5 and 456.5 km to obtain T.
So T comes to 15.4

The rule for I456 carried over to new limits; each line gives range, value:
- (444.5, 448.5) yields 21.7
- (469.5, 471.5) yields 50.9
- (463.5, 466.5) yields 47.2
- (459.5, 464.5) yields 46.1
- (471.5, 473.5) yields 50.7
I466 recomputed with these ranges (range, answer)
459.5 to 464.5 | 34.4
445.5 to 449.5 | 20.8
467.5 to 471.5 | 48.5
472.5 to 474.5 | 50.1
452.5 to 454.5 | 14.7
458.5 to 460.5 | 28.7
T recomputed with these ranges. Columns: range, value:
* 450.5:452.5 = 19.2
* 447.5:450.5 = 20.9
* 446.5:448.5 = 21.1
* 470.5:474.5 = 49.9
